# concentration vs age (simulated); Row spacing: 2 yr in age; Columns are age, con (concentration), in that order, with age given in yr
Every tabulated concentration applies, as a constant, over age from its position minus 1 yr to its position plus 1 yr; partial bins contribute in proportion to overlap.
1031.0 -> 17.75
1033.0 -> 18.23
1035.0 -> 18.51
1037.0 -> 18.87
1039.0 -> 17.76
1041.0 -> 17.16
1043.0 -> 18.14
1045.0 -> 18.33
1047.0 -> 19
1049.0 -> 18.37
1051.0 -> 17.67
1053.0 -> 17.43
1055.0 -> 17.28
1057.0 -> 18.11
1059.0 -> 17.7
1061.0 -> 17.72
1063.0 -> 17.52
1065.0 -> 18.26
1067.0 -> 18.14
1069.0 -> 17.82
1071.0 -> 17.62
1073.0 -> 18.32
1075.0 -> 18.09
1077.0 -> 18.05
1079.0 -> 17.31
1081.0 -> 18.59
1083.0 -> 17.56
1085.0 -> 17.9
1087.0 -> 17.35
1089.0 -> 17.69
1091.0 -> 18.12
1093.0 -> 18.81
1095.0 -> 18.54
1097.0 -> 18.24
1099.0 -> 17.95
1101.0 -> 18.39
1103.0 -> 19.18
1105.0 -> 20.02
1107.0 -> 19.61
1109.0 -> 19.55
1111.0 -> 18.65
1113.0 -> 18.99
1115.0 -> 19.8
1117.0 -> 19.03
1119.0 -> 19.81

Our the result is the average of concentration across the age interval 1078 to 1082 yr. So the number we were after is 17.9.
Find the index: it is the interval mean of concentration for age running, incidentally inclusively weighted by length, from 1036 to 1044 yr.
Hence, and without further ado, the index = 18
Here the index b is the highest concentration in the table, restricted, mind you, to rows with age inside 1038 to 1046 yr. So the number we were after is 18.33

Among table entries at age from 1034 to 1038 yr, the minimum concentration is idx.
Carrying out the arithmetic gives 18.51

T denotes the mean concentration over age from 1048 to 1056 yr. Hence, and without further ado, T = 17.7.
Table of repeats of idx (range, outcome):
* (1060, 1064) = 17.52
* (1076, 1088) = 17.31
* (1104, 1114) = 18.65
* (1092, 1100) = 17.95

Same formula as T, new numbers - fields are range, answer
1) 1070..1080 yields 17.9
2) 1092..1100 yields 18.4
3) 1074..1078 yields 18.1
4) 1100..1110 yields 19.4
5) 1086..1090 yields 17.5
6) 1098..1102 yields 18.2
